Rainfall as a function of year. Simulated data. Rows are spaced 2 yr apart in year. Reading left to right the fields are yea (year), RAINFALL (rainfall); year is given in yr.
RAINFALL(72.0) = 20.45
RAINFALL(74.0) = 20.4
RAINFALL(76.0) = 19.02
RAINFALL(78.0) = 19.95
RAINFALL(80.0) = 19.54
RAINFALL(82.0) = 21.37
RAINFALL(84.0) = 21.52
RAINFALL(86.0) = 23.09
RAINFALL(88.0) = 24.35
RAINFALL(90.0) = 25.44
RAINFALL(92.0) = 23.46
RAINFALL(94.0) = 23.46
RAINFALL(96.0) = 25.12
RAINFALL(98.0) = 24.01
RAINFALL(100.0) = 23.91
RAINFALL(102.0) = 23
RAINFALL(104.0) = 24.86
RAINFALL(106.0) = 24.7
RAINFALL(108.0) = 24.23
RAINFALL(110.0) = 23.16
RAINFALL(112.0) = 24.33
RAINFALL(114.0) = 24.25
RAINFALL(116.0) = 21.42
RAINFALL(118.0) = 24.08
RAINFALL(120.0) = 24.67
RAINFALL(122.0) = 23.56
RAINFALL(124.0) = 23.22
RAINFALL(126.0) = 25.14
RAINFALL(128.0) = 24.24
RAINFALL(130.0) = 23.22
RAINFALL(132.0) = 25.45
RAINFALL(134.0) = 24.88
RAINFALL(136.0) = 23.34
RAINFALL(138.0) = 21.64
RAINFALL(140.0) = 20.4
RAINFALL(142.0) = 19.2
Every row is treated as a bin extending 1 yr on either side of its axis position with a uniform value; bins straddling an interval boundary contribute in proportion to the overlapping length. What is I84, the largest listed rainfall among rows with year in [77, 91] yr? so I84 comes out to 25.44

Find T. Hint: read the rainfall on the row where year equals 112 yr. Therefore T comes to 24.33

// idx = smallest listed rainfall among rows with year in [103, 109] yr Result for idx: 24.23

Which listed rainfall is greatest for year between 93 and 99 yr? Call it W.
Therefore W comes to 25.12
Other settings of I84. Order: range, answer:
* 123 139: 25.45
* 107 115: 24.33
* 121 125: 23.56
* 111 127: 25.14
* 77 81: 19.95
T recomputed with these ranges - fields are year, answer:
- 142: 19.2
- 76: 19.02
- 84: 21.52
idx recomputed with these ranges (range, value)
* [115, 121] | 21.42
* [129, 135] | 23.22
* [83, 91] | 21.52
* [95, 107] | 23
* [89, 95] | 23.46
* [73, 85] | 19.02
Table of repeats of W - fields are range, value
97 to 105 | 24.86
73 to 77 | 20.4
